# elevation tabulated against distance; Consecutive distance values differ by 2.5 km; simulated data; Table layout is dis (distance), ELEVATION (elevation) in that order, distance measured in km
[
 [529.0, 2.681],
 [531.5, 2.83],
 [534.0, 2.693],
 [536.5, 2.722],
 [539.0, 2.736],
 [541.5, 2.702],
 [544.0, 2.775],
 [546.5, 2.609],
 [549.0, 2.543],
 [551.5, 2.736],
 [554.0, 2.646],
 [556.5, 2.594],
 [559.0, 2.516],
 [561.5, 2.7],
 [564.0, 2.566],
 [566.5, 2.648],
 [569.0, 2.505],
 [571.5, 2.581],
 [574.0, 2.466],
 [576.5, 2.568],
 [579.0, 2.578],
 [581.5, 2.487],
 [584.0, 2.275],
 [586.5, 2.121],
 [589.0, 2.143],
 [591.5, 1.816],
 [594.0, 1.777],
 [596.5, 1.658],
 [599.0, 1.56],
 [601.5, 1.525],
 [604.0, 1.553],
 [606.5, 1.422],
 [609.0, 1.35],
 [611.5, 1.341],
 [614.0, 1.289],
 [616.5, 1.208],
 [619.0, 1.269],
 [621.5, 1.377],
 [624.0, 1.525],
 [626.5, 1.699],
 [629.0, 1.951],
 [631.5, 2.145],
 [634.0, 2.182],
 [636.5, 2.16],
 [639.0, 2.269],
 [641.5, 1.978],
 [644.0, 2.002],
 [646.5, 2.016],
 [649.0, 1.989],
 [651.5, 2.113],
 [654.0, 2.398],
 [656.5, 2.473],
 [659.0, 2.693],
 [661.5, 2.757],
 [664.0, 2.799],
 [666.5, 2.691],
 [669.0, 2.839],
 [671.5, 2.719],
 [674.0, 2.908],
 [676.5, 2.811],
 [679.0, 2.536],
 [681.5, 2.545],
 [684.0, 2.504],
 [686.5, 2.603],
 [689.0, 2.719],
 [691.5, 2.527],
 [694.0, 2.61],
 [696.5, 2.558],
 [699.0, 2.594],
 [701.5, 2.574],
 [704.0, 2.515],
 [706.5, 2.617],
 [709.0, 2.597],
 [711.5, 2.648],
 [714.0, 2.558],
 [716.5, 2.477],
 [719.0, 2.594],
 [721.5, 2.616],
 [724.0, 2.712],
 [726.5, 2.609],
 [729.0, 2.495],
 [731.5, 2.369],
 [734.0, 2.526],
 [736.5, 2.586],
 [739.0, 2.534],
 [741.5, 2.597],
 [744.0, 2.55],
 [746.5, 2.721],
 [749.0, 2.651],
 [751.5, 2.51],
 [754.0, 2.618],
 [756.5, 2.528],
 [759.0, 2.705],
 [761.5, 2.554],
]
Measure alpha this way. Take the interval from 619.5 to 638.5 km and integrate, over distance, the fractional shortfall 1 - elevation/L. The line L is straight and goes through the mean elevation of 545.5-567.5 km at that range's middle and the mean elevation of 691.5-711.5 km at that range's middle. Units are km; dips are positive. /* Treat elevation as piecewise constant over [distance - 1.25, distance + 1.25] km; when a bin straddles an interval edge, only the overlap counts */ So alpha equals 5.4 km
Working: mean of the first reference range 2.62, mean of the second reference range 2.58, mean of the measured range 1.86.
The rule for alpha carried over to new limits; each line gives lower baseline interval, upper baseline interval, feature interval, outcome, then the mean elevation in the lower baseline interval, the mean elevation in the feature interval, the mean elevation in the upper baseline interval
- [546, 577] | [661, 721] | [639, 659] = 3.4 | 2.59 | 2.18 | 2.64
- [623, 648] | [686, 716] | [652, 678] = -4.9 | 2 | 2.69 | 2.59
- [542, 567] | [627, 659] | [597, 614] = 6.5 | 2.63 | 1.45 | 2.15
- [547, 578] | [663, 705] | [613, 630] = 7.5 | 2.59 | 1.47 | 2.65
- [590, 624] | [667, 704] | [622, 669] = -3.6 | 1.48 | 2.22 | 2.64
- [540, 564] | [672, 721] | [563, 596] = 3.8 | 2.64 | 2.33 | 2.61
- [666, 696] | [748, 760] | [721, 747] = 0.5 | 2.66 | 2.57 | 2.6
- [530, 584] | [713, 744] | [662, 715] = -1.5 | 2.62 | 2.64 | 2.56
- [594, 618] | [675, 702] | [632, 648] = -1.5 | 1.45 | 2.1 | 2.6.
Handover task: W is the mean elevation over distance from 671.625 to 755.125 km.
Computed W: 2.6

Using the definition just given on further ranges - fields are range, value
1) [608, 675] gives 2.08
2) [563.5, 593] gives 2.39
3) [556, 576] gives 2.57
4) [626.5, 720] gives 2.47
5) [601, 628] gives 1.42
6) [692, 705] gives 2.57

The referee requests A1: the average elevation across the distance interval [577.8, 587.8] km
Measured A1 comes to 2.36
